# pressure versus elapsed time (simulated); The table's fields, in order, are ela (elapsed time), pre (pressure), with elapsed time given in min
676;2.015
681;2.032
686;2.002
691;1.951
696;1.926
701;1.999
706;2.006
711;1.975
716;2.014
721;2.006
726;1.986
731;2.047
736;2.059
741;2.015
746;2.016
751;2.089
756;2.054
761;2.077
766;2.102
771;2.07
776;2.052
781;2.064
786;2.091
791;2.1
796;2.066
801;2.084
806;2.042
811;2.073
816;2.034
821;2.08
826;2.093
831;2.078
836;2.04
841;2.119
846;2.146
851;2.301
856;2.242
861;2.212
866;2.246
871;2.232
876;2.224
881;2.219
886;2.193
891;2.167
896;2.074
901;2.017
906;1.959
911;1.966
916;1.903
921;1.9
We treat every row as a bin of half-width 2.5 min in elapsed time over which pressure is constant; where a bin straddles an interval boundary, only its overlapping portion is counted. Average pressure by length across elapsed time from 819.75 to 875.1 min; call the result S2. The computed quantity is 2.17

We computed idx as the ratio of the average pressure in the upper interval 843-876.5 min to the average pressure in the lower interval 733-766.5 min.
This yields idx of 1.08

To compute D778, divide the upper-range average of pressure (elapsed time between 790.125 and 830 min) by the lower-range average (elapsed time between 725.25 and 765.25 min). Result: 1.01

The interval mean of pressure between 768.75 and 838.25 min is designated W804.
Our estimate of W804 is 2.07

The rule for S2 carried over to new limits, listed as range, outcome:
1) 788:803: 2.08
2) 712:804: 2.05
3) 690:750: 2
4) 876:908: 2.12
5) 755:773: 2.08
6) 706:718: 2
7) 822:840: 2.08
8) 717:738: 2.02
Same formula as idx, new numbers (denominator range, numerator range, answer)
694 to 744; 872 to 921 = 1.04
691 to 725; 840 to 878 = 1.12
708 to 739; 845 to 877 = 1.11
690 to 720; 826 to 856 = 1.08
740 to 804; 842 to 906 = 1.05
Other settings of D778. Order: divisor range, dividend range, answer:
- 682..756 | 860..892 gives 1.10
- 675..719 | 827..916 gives 1.07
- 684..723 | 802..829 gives 1.04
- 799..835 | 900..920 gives 0.94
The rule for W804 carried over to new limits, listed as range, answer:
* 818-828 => 2.08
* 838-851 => 2.16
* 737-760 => 2.05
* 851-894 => 2.22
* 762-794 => 2.08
